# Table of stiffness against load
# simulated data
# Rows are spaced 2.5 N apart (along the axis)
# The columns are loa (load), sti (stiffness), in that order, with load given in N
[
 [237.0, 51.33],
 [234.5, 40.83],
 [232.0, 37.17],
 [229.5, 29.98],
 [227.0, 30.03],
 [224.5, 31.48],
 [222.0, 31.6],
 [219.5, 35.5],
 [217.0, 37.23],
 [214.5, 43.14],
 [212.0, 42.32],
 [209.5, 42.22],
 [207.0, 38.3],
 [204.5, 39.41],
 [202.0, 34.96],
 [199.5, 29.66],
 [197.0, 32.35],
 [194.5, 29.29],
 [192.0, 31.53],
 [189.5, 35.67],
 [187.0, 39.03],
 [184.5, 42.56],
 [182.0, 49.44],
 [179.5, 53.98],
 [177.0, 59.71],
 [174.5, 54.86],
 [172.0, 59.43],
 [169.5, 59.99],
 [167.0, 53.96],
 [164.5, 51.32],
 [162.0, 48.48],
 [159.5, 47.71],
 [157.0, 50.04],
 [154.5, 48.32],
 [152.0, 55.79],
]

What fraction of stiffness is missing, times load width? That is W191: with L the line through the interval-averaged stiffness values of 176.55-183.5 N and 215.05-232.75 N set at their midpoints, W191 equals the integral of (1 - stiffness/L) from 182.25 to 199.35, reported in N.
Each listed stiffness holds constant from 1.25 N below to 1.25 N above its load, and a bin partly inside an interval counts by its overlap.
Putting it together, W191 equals 4.6 N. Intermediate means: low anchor 53.3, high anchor 33.6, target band 35.6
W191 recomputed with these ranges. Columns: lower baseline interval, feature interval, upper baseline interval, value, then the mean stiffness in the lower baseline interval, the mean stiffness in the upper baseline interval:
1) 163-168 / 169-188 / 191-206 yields -3.1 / 52.4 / 33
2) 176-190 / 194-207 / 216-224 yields 2.2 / 47.1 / 34.4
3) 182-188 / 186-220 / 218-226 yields 1.0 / 42.7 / 32.9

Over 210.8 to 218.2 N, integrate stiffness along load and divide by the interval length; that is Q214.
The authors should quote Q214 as 40.9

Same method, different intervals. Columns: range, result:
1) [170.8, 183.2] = 55.5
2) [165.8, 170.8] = 57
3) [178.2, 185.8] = 48.7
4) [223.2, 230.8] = 30.5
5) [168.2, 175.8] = 58.1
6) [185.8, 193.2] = 35.4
